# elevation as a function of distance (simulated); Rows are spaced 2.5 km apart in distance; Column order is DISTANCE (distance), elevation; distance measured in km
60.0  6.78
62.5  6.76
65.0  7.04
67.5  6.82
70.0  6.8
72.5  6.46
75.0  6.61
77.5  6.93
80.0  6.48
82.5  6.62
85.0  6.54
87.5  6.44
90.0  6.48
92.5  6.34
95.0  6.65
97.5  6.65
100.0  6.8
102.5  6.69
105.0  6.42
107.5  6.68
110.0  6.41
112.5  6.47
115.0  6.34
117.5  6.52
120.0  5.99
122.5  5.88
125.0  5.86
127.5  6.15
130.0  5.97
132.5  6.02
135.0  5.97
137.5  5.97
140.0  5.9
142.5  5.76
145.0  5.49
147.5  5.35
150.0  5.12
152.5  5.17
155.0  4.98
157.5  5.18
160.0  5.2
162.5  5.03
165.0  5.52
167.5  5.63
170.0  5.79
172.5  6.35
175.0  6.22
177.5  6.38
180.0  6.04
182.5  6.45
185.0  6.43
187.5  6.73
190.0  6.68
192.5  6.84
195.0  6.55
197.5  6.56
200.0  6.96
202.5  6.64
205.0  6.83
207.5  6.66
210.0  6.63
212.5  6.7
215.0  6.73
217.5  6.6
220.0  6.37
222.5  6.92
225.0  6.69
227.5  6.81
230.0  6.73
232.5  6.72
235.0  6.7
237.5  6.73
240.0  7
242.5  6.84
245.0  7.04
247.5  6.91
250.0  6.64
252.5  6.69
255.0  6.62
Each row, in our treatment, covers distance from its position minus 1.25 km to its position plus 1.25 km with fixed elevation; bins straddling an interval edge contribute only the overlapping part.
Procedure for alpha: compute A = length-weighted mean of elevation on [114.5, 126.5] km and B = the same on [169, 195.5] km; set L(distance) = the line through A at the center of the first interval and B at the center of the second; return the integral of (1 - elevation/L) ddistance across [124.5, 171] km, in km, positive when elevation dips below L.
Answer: 4.9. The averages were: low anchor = 6.1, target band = 5.58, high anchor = 6.41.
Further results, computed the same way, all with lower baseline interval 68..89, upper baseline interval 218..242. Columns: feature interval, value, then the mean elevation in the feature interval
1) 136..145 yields 1.14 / 5.83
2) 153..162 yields 2.11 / 5.12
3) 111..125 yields 0.92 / 6.21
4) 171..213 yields 0.93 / 6.56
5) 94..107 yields -0.02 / 6.64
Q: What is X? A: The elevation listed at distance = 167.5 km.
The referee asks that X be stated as 5.63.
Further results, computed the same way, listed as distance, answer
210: 6.63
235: 6.7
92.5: 6.34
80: 6.48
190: 6.68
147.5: 5.35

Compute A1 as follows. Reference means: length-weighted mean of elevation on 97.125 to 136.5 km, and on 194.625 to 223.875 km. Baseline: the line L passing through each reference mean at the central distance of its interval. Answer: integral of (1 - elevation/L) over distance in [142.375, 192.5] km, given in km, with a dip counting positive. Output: 5.5 km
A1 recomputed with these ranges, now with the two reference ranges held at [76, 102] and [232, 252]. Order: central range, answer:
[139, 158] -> 3.74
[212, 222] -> 0.25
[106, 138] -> 2.24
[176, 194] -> 0.62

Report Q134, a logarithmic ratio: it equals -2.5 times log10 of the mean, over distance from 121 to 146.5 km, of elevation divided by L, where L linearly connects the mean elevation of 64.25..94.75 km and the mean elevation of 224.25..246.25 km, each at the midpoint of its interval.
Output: 0.14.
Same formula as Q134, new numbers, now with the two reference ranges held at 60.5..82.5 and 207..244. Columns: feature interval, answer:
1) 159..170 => 0.24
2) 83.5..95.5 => 0.04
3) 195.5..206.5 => 0.00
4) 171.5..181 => 0.08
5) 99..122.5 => 0.05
